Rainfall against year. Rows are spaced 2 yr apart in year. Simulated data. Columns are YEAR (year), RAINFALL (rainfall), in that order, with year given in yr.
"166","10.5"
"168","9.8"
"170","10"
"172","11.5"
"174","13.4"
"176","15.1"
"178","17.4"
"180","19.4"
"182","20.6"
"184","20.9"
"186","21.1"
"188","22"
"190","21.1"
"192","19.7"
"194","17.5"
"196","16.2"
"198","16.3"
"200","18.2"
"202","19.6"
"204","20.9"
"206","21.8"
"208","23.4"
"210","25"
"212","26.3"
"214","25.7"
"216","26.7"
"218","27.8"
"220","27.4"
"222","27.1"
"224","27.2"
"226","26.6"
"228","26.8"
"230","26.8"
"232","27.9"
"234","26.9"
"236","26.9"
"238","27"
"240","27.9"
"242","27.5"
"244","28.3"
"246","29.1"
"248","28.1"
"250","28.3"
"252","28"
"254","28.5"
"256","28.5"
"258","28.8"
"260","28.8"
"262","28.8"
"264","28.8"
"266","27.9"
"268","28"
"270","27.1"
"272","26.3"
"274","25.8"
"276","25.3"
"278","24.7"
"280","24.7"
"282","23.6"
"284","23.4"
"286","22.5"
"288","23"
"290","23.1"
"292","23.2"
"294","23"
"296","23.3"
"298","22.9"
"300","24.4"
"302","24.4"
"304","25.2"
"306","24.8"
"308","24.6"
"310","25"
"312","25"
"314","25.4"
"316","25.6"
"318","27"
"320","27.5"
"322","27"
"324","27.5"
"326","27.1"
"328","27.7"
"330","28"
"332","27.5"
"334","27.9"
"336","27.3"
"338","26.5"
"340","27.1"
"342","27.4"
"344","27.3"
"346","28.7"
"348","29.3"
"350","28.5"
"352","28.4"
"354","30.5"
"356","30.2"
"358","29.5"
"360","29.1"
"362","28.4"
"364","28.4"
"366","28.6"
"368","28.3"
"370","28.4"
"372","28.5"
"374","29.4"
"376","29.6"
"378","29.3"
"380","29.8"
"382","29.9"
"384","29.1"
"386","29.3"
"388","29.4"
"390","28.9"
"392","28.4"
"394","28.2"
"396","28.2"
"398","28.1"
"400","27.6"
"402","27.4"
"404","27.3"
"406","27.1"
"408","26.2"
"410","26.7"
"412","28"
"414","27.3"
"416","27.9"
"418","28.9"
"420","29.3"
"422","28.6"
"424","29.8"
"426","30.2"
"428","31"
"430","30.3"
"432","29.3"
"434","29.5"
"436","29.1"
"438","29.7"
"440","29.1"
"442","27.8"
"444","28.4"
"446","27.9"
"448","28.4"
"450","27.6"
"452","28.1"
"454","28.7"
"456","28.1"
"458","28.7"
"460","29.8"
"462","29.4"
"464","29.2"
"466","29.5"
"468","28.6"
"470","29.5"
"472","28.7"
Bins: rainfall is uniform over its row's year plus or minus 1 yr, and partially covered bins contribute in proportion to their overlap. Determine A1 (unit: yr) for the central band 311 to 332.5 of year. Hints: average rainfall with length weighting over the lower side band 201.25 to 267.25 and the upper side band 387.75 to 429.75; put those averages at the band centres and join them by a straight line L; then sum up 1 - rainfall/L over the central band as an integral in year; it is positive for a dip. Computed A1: 0.6 yr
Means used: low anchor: 26.9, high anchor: 28.3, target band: 26.8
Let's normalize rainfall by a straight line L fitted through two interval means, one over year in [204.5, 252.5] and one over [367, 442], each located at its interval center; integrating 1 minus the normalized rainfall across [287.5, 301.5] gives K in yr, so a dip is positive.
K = 2.1 yr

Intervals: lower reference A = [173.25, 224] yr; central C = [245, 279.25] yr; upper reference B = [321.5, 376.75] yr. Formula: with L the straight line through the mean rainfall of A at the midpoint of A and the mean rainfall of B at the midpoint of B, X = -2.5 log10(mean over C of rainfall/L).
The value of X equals -0.14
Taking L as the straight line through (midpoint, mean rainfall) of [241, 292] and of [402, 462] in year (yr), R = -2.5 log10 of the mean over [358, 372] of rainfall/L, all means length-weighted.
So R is -0.03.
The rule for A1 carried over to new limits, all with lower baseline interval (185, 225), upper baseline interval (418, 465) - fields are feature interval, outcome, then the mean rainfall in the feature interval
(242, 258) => -3.08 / 28.4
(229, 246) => -2.94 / 27.5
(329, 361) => -2.34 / 28.3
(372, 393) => -1.42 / 29.3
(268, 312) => 0.83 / 24.4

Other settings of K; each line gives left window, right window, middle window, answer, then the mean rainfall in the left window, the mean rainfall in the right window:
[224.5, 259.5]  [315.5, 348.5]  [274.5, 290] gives 2.1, 27.8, 27.4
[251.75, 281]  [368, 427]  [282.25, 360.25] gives 4.4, 27.3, 28.5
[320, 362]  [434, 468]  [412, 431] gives -0.4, 28.1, 28.7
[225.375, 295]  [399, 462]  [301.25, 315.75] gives 1.2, 26.6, 28.5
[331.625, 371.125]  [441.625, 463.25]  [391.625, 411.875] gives 0.6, 28.4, 28.5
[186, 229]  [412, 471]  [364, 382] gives -1.2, 23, 28.9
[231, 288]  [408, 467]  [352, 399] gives -1.4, 27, 28.8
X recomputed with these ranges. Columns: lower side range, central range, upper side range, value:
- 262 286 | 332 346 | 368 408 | 0.00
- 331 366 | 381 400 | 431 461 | -0.01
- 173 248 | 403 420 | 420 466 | 0.03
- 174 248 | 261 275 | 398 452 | -0.11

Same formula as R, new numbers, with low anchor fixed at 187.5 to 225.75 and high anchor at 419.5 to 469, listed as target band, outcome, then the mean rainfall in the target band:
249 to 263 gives -0.19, 28.5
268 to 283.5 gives -0.04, 25.5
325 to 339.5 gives -0.06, 27.4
